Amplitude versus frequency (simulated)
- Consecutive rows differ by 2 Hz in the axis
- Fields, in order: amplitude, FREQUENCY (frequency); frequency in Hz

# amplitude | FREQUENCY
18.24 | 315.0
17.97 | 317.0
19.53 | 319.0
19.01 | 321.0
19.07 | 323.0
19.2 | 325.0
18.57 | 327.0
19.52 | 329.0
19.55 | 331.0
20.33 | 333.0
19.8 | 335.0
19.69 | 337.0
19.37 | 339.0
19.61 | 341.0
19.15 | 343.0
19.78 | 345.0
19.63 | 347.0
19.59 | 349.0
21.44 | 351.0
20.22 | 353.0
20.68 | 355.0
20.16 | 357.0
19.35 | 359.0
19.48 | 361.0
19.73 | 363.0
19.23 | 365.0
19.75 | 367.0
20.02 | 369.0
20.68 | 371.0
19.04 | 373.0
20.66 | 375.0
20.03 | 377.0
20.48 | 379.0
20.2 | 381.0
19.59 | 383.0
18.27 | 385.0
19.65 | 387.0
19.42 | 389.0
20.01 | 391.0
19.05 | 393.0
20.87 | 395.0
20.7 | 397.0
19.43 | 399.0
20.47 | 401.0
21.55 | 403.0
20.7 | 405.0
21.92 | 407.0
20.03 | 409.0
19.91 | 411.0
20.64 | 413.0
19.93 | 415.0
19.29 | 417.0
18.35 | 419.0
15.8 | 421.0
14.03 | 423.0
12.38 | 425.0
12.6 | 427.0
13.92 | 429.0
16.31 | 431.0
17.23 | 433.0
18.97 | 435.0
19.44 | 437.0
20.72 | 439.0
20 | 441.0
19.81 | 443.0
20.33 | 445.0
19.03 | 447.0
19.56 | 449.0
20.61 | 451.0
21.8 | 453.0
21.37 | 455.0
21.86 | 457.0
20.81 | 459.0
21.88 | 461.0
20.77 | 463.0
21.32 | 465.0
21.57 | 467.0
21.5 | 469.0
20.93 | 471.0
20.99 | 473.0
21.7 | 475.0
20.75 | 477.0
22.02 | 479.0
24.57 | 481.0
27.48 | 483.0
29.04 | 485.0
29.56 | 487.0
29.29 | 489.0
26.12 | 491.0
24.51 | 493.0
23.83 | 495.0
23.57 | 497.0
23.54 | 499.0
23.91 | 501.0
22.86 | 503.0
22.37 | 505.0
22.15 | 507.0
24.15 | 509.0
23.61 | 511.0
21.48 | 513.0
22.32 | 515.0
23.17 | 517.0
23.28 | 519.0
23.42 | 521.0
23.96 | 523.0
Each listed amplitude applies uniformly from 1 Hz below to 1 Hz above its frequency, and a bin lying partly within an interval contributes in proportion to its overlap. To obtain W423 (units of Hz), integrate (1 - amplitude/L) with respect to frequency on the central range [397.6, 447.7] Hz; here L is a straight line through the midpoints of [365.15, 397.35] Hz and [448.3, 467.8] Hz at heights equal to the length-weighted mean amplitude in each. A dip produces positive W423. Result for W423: 5.0 Hz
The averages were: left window 19.9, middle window 18.5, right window 21.2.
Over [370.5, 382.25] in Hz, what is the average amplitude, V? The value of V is 20.1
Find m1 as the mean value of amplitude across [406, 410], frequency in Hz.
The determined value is 21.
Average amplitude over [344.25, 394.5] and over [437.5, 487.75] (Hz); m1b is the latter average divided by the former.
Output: 1.1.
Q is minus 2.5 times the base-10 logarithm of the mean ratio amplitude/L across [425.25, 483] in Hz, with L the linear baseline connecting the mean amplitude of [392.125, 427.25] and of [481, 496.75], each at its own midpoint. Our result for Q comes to 0.16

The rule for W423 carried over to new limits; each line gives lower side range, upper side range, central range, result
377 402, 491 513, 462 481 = 0.88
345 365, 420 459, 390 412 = -1.59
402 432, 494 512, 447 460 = -0.44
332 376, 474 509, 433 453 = 2.71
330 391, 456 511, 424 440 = 4.01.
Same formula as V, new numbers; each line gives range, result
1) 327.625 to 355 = 19.8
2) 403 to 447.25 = 18.3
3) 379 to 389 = 19.5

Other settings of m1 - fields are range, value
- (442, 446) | 20.1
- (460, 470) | 21.4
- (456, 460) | 21.3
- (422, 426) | 13.2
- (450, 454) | 21.2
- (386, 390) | 19.5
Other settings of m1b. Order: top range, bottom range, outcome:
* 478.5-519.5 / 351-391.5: 1.23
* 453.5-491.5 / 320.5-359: 1.18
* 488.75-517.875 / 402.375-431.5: 1.33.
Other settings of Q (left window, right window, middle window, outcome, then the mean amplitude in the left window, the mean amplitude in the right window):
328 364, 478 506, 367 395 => 0.07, 19.8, 25.2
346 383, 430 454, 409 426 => 0.11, 20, 19.5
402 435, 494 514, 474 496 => -0.15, 17.8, 23.1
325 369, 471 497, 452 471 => 0.12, 19.7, 24.8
